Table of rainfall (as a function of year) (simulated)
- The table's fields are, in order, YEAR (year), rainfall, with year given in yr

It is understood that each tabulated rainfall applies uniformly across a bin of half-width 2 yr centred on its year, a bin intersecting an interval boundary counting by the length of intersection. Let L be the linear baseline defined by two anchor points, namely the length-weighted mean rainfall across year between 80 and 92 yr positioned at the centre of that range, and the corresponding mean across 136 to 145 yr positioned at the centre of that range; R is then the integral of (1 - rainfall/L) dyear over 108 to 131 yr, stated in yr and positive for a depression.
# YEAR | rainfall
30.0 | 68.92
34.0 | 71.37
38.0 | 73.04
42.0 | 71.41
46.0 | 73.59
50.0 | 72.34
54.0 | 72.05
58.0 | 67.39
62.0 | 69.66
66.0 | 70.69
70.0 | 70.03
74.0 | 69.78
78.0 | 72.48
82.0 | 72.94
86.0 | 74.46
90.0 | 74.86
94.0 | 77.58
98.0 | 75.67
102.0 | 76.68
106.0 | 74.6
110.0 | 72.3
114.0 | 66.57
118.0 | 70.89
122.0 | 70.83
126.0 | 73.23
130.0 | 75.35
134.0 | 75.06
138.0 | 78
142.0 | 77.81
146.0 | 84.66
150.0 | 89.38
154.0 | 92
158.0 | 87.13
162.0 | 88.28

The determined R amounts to 1.66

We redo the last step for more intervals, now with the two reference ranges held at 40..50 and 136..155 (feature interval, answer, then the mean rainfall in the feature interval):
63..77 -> 0.9 yr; 70.3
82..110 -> 1.1 yr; 75.2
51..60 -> 0.4 yr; 70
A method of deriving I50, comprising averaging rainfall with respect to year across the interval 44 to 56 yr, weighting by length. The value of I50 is 72.7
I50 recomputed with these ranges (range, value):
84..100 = 75.6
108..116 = 69.4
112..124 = 69.4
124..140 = 75.4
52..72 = 70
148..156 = 90.7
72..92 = 72.9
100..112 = 74.5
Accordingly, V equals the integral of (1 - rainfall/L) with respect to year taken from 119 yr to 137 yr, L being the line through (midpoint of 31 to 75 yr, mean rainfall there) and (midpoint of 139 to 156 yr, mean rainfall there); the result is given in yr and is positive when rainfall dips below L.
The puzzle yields 1.92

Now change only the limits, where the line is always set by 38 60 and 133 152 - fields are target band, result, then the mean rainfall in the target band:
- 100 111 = 0.4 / 74.7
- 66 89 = 0.8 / 72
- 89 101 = 0.0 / 76.2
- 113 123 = 1.2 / 69.6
